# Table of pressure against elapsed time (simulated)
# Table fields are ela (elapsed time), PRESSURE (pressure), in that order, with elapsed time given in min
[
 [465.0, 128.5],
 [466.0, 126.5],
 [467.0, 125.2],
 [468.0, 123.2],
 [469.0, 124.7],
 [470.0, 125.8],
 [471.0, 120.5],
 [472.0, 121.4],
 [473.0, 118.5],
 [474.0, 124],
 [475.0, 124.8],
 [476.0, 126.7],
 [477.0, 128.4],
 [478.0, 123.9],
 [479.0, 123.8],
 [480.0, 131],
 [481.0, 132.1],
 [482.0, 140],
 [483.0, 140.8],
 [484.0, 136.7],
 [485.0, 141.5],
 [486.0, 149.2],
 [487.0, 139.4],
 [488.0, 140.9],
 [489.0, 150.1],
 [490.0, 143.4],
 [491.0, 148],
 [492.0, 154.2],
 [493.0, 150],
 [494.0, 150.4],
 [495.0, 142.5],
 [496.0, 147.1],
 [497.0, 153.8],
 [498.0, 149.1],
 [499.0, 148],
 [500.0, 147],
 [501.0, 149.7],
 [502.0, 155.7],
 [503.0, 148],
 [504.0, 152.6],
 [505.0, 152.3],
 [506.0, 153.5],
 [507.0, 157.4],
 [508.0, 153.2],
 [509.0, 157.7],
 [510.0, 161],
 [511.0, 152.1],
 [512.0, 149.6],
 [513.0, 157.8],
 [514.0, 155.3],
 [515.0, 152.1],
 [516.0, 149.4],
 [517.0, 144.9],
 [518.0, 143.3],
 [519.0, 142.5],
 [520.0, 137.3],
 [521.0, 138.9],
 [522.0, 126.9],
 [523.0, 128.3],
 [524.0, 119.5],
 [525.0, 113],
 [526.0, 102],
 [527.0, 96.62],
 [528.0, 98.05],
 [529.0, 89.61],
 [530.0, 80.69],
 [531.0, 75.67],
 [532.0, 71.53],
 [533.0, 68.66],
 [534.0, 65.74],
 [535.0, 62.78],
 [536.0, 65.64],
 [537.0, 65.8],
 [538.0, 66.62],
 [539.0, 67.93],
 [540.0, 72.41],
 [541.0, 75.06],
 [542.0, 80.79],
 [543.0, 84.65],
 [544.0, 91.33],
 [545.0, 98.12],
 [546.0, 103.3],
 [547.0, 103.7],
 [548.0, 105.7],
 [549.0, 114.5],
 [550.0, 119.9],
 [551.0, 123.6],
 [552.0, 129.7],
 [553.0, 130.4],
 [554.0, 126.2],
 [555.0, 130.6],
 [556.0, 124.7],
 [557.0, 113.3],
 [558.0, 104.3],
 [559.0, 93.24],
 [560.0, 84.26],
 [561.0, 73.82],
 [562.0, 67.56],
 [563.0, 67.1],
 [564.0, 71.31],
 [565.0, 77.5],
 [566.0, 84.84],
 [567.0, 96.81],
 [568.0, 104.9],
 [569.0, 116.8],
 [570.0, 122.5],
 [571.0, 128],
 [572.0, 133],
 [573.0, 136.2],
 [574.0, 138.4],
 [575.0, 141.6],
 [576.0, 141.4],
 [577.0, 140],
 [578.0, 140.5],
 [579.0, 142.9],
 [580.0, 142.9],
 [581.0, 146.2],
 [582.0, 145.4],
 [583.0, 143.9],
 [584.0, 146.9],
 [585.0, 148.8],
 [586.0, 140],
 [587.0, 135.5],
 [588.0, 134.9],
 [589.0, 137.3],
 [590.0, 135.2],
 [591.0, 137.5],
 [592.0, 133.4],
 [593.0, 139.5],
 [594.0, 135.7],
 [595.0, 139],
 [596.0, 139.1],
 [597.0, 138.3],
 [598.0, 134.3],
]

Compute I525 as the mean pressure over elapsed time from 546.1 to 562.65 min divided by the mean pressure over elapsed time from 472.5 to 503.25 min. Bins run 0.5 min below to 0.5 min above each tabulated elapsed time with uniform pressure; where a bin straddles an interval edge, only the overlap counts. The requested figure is 0.77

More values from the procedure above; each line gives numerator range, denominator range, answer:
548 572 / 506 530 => 0.78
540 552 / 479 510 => 0.68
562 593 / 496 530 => 0.90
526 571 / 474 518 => 0.64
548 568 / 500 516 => 0.66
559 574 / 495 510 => 0.65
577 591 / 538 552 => 1.48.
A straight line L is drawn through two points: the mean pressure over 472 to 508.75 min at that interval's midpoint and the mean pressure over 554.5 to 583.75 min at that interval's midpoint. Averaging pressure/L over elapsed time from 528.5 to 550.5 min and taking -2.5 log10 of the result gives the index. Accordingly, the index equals 0.45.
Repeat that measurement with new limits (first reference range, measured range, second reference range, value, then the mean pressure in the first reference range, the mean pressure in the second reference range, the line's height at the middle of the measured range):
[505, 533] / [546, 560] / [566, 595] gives 0.148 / 129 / 134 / 132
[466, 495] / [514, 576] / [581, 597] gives 0.295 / 134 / 140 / 137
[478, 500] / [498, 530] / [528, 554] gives -0.180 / 143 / 89.5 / 117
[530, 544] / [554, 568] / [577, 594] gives 0.127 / 72.1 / 141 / 106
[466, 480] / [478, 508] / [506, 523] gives -0.075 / 124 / 148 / 136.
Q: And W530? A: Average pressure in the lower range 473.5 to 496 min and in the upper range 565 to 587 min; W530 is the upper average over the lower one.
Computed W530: 0.95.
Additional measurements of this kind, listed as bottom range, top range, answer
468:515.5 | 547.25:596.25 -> 0.86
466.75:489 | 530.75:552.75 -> 0.67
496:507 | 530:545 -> 0.49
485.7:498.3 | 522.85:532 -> 0.66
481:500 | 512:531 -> 0.86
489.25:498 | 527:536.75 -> 0.51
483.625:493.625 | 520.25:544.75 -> 0.61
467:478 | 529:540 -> 0.57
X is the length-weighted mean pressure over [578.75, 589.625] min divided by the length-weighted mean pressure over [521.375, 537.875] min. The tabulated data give 1.59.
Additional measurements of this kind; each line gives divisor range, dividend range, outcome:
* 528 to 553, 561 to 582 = 1.33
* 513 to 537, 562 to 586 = 1.12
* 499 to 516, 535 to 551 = 0.57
